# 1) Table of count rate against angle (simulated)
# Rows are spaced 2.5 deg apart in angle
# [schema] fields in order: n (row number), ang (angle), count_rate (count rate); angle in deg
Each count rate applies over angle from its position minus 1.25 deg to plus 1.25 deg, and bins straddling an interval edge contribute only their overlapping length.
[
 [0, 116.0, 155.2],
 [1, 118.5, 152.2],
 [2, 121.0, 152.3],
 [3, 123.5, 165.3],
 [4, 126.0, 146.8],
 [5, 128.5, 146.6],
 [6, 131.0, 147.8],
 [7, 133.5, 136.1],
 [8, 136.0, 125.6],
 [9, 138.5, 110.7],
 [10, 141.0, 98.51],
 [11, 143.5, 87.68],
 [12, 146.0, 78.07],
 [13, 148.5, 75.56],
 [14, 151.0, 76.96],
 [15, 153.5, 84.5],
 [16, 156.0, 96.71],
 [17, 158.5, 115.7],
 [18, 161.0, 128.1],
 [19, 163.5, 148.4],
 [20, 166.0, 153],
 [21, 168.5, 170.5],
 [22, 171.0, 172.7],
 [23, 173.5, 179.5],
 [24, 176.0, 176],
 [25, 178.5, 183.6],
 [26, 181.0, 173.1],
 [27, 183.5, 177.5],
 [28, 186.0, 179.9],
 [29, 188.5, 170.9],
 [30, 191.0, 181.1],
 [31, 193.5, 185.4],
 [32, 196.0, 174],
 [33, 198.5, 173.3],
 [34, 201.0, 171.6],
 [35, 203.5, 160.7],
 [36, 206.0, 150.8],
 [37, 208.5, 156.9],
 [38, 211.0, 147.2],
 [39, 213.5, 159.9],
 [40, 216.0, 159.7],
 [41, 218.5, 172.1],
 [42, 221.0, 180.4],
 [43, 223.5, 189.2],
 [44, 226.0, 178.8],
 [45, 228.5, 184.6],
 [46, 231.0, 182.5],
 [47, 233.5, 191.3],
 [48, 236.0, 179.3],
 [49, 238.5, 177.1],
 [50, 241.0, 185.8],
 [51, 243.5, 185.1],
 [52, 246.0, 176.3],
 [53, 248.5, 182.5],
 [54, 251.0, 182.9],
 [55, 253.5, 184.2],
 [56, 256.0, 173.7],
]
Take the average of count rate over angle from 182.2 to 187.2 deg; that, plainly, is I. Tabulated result 179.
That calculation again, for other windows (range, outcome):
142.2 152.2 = 79.7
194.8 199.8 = 174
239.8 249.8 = 182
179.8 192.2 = 176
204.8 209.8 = 154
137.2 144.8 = 99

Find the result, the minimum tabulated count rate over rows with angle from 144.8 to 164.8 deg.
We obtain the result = 75.56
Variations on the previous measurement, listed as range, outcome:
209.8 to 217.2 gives 147.2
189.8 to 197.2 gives 174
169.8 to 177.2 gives 172.7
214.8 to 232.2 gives 159.7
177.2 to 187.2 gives 173.1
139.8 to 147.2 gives 78.07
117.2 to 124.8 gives 152.2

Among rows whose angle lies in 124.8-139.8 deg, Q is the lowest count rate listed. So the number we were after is 110.7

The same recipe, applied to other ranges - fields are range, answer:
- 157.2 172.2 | 115.7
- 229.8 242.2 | 177.1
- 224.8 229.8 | 178.8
